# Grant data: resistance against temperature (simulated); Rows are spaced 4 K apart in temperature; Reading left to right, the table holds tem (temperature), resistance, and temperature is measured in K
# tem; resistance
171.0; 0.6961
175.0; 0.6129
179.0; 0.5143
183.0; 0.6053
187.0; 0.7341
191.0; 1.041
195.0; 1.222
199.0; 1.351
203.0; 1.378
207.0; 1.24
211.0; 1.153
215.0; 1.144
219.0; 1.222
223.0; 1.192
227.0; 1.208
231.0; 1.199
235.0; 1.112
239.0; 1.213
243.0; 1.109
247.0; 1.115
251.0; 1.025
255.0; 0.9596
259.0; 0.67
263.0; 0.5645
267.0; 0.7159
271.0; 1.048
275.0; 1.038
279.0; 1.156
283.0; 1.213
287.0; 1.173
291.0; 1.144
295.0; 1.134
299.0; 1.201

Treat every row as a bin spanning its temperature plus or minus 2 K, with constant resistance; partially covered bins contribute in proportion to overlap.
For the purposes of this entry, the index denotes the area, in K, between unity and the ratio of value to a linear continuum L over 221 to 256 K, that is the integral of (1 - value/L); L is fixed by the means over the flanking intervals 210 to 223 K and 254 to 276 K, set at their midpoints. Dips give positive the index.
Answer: -4.1 K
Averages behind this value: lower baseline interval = 1.18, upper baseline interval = 0.818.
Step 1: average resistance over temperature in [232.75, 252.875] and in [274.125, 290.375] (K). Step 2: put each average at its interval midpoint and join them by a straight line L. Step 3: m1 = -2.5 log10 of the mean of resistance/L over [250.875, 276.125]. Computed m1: 0.32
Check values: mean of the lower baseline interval 1.12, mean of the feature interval 0.842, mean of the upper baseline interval 1.15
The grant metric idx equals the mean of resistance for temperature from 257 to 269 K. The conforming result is 0.65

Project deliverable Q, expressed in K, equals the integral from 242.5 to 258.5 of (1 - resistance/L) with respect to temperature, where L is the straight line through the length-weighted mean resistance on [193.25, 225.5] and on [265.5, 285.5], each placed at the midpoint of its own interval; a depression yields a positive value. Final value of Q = 1.6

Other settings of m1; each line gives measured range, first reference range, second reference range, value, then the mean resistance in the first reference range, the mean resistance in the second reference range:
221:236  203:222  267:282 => -0.01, 1.21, 1.04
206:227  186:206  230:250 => -0.03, 1.17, 1.14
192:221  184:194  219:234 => -0.20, 0.893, 1.2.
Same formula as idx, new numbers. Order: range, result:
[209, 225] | 1.18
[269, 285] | 1.11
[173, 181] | 0.564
